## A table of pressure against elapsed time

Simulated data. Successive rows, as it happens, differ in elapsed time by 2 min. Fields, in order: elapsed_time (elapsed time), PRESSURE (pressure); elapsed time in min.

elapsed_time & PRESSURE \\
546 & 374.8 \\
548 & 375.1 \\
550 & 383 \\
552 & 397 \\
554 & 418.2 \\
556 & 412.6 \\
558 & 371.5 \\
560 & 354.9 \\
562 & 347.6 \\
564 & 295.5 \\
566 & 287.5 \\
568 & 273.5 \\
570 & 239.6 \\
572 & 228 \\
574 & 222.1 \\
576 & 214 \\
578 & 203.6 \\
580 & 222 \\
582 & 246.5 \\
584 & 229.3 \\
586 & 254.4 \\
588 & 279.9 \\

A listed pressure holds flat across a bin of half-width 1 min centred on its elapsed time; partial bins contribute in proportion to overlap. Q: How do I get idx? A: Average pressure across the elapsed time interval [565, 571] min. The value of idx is 267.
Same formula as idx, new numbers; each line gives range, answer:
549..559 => 396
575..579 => 209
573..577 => 218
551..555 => 408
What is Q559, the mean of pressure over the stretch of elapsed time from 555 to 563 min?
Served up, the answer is 372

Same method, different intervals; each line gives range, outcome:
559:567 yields 321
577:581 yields 213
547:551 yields 379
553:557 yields 415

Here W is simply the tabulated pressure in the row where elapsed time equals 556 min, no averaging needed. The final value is 412.6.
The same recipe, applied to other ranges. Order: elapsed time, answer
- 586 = 254.4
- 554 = 418.2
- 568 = 273.5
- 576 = 214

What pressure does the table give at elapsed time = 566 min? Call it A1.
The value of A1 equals 287.5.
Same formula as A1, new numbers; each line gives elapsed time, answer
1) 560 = 354.9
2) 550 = 383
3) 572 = 228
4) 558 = 371.5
